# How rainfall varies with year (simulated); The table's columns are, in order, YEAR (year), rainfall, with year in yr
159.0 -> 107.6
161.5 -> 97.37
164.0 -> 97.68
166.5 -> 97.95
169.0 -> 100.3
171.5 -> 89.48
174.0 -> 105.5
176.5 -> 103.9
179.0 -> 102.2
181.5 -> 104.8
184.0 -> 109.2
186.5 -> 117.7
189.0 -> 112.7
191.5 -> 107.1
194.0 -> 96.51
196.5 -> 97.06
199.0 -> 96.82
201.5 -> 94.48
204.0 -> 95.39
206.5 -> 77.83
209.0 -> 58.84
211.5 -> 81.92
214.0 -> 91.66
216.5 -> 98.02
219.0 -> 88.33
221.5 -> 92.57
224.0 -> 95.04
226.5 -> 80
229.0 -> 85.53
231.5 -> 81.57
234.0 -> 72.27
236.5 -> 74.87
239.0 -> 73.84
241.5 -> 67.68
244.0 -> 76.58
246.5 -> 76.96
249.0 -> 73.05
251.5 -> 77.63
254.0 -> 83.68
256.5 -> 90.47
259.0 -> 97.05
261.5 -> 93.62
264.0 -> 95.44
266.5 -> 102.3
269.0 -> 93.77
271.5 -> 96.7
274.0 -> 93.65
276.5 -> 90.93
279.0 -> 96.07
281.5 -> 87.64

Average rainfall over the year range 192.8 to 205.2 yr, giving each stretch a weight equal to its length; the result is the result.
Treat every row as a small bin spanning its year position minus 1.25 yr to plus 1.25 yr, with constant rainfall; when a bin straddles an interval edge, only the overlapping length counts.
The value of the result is 96.1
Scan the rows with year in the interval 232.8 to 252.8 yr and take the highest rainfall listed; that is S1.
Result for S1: 77.63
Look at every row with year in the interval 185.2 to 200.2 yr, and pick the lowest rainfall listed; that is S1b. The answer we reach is 96.51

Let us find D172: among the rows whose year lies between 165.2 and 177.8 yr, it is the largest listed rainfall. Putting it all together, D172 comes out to 105.5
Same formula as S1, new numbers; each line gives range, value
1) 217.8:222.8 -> 92.57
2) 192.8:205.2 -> 97.06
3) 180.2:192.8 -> 117.7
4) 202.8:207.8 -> 95.39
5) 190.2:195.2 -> 107.1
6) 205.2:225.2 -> 98.02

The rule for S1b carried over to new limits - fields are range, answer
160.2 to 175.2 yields 89.48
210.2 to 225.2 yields 81.92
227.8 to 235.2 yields 72.27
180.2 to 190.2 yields 104.8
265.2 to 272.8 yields 93.77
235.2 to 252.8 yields 67.68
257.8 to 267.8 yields 93.62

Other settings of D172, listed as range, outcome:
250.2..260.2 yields 97.05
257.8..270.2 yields 102.3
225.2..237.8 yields 85.53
